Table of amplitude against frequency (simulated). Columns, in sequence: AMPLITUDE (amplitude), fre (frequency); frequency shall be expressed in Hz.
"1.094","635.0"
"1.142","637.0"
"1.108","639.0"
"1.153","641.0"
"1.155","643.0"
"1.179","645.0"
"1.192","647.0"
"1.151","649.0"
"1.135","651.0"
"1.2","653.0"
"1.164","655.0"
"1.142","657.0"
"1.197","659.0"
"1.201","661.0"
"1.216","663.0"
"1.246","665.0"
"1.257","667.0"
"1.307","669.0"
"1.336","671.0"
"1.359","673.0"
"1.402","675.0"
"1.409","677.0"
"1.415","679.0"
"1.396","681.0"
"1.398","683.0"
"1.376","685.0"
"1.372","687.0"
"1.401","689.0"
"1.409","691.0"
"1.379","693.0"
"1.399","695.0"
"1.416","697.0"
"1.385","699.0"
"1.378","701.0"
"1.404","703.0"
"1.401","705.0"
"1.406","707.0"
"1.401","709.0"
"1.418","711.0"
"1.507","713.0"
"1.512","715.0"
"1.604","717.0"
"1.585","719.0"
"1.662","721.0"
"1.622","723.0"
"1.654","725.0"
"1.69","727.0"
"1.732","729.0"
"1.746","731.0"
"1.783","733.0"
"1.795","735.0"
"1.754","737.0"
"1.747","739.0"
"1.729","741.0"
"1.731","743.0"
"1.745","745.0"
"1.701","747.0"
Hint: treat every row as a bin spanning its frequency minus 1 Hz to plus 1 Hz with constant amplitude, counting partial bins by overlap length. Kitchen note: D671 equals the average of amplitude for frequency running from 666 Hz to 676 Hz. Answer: 1.33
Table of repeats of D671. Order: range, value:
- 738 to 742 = 1.74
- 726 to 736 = 1.75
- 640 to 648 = 1.17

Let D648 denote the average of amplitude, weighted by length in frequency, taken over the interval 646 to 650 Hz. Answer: 1.17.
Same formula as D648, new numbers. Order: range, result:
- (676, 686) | 1.4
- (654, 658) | 1.15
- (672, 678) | 1.39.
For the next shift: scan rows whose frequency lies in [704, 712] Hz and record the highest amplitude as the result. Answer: 1.418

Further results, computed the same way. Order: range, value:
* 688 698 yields 1.416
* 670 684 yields 1.415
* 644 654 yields 1.2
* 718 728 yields 1.69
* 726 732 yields 1.746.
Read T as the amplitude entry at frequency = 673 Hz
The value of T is 1.359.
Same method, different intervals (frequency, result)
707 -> 1.406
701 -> 1.378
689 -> 1.401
